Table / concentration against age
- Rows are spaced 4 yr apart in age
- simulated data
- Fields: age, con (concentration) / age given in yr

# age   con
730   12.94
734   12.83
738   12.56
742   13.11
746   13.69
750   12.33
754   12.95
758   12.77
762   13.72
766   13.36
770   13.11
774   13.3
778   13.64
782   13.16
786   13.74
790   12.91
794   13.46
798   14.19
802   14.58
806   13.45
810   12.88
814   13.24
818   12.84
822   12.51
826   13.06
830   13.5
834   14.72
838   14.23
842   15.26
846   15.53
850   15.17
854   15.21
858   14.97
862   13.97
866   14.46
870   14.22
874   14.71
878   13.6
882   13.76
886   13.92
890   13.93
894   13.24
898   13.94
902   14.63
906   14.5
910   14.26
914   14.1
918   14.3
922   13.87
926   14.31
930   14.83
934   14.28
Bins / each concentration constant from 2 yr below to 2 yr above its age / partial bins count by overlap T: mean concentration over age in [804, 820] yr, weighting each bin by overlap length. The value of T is 13.1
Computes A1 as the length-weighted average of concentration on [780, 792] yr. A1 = 13.3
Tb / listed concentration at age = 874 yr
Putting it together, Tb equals 14.71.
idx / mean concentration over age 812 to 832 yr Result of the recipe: 13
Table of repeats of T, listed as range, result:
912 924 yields 14.1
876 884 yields 13.7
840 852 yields 15.3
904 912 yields 14.4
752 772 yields 13.2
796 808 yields 14.1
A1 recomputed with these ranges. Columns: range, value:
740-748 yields 13.4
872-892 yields 14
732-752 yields 12.9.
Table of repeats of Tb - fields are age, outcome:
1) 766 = 13.36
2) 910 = 14.26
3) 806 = 13.45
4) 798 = 14.19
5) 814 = 13.24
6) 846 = 15.53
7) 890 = 13.93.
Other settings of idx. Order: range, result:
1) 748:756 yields 12.6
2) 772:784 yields 13.4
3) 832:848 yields 14.9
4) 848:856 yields 15.2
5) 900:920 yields 14.4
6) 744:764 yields 13.1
